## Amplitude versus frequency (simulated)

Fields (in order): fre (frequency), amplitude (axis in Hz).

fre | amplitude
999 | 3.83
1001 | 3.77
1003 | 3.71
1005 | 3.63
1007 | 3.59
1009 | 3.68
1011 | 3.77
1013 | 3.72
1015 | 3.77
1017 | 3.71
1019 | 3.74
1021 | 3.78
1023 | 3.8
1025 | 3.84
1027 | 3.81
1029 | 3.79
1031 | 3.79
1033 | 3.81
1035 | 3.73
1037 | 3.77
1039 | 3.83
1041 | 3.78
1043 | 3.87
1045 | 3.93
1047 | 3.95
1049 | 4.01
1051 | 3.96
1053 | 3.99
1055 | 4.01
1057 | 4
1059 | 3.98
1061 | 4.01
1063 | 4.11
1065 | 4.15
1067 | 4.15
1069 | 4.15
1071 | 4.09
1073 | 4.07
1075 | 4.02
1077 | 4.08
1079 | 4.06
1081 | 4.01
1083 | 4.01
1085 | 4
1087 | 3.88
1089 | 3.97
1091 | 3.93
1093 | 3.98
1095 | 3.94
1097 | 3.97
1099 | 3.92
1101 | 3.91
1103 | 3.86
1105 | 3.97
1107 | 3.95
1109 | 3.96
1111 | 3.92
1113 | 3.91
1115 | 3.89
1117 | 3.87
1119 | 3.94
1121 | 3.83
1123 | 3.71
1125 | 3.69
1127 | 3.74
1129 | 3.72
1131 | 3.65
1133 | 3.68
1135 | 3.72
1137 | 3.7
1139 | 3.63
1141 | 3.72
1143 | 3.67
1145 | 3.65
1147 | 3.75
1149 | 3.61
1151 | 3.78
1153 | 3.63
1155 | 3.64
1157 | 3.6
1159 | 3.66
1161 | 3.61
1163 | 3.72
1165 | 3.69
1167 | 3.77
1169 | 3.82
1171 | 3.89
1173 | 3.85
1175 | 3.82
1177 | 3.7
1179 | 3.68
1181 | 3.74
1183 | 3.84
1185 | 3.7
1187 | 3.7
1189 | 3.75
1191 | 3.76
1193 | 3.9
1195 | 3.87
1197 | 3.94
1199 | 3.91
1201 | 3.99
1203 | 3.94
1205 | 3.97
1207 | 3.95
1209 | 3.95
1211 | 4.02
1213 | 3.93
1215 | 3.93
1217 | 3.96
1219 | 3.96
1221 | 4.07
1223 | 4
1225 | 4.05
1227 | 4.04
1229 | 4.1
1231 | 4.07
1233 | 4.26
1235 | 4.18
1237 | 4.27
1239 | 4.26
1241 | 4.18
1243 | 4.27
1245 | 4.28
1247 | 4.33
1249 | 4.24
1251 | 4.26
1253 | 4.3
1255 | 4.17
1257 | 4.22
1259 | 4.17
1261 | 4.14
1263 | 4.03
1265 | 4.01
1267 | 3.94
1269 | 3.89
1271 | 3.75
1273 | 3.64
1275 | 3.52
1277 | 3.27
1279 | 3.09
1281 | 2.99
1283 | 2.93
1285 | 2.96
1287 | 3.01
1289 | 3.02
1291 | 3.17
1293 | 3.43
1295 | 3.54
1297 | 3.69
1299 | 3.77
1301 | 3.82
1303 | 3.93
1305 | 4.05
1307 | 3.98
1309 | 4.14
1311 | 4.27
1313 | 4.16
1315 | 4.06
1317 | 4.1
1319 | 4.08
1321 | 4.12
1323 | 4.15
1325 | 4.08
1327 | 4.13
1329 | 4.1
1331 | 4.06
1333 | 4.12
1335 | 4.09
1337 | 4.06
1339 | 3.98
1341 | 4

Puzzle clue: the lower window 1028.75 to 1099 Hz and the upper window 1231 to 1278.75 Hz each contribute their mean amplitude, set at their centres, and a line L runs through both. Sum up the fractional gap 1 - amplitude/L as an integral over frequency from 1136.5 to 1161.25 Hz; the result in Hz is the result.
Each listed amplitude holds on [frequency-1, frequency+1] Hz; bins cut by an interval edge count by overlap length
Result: 2.1 Hz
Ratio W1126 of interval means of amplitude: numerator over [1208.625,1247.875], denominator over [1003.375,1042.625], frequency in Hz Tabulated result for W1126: 1.1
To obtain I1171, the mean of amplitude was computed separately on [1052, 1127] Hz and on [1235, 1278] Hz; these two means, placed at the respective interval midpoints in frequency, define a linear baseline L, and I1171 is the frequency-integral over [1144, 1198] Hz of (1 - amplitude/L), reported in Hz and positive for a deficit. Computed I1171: 3.6 Hz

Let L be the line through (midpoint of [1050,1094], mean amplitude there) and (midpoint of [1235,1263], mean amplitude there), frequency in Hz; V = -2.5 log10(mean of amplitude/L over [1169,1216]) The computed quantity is 0.08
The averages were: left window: 4.03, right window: 4.23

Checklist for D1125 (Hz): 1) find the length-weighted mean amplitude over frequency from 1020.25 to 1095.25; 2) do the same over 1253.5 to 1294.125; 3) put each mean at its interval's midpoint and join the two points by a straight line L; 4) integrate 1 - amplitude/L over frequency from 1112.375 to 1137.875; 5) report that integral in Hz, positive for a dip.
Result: 0.41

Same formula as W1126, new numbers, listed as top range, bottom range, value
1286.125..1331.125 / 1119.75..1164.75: 1.05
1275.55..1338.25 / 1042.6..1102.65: 0.94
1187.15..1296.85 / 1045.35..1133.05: 0.98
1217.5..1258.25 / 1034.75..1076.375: 1.05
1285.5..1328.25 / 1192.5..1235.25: 0.96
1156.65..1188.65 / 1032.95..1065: 0.95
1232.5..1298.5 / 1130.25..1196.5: 1.02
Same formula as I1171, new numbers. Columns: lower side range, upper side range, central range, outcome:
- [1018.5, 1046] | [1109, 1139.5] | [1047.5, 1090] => -2.6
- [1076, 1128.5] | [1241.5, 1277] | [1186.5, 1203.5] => 0.6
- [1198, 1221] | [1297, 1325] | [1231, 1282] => 0.1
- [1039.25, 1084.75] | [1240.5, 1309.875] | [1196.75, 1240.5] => -2.3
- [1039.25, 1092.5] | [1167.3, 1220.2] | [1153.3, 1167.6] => 0.9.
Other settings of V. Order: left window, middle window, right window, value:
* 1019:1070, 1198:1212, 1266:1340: -0.04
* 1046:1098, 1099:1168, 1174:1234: 0.06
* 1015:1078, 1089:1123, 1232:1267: 0.02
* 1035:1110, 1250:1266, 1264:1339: -0.10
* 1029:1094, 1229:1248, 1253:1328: -0.11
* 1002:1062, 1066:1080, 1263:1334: -0.08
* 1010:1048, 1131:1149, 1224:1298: 0.04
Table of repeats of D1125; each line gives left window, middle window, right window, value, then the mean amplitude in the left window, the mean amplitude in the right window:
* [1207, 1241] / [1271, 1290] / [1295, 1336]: 4.02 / 4.07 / 4.03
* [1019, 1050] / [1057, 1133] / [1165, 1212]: -2.15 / 3.83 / 3.84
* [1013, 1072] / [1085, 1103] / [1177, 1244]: -0.06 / 3.9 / 3.97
